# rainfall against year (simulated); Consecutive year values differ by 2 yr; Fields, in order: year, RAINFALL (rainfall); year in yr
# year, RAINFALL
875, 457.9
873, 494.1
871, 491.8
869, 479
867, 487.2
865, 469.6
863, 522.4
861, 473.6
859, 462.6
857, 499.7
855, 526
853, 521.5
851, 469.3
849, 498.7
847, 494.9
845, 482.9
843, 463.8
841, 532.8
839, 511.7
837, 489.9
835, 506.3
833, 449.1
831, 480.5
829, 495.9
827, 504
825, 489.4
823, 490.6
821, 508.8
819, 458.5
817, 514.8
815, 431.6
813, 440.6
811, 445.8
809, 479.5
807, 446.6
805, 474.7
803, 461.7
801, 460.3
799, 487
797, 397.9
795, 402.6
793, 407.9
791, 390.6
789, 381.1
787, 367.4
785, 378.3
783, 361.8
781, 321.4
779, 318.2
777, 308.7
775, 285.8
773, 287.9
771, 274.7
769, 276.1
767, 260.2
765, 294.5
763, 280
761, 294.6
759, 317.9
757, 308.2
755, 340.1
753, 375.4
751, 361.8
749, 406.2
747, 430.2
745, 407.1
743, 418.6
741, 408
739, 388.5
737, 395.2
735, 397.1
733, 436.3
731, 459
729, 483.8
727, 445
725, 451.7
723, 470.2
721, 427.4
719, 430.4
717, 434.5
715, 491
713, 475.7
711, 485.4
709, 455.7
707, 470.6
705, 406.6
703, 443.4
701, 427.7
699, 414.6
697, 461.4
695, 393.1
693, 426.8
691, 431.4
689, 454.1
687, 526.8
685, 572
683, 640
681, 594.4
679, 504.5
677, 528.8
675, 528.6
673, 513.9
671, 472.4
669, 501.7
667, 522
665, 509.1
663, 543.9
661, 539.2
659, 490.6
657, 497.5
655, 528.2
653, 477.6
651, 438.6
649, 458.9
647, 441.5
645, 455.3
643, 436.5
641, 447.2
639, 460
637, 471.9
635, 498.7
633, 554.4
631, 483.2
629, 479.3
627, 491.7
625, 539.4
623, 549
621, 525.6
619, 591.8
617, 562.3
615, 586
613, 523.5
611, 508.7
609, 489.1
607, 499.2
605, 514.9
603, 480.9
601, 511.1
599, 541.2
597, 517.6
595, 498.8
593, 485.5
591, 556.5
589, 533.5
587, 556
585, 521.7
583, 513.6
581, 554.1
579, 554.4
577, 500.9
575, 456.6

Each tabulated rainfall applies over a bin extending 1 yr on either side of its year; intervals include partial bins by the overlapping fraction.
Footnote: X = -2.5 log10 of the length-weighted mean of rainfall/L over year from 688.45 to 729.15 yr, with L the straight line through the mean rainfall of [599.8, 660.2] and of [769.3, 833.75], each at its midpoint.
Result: 0.038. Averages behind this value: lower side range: 500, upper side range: 417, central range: 446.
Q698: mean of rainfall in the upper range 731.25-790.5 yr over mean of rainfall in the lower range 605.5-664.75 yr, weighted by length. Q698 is 0.7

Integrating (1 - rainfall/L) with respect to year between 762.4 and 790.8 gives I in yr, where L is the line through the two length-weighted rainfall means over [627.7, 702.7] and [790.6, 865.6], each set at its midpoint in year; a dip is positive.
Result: 9.7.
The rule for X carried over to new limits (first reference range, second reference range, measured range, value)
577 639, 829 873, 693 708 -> 0.18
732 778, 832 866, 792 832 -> -0.07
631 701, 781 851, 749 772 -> 0.44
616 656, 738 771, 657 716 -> -0.14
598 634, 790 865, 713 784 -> 0.30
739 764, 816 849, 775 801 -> 0.13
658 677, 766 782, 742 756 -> -0.14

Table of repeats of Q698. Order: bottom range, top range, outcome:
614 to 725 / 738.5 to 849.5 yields 0.84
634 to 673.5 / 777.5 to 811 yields 0.84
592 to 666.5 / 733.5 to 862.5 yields 0.83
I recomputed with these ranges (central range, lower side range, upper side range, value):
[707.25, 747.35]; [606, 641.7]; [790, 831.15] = 3.7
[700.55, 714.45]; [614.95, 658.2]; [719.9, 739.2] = -0.1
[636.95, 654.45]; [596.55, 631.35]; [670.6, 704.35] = 1.8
